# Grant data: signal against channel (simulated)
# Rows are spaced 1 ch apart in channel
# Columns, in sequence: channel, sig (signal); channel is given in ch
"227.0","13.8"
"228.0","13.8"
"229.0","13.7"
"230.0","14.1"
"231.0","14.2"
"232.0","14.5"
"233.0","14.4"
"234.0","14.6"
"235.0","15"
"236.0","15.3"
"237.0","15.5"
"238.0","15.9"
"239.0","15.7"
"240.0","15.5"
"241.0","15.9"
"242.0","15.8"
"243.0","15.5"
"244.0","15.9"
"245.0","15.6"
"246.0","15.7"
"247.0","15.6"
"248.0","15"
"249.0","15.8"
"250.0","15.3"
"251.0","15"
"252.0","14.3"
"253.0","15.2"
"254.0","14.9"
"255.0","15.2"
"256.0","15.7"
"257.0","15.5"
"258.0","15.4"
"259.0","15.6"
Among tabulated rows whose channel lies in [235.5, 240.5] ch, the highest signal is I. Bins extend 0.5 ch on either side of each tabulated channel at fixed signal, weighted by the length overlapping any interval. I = 15.9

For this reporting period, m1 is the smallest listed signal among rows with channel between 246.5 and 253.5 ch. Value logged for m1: 14.3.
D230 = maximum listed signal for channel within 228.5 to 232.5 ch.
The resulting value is 14.5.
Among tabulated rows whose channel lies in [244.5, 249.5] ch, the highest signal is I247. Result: 15.8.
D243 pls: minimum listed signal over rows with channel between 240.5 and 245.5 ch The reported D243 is 15.5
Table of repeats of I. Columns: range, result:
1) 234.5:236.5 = 15.3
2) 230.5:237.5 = 15.5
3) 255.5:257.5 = 15.7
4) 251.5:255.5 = 15.2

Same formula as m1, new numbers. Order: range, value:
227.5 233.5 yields 13.7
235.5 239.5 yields 15.3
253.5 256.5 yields 14.9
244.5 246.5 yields 15.6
